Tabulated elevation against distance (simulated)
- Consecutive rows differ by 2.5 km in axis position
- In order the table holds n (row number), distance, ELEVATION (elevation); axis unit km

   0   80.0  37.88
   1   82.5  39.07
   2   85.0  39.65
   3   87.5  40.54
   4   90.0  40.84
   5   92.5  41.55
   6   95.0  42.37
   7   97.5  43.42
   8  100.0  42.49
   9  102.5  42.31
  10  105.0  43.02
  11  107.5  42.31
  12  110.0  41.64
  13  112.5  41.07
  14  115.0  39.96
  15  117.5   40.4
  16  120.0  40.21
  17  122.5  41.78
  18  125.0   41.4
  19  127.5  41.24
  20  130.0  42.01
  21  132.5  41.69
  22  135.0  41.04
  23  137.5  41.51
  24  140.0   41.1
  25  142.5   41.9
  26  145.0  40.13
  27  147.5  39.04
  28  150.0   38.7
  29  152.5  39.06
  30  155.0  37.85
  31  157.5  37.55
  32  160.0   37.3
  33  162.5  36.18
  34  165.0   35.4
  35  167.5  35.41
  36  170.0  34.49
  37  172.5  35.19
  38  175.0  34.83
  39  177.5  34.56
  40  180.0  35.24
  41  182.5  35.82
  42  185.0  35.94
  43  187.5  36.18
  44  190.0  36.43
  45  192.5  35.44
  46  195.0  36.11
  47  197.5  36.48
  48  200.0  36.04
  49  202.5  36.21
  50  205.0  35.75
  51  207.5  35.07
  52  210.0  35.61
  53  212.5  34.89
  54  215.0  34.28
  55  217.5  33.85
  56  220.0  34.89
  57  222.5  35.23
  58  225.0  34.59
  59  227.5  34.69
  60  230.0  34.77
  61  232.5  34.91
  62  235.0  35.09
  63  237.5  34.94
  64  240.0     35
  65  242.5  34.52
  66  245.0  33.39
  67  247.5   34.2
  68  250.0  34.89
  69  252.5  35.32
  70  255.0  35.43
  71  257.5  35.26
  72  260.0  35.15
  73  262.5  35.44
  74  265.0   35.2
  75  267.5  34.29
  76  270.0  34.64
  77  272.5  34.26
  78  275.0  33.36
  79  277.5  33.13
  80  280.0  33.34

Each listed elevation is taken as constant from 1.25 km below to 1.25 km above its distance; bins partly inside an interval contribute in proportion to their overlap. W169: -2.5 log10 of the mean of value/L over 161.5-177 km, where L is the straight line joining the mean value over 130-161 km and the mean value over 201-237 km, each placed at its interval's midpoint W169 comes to 0.09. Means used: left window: 39.9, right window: 35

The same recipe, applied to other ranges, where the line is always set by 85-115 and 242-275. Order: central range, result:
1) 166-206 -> 0.068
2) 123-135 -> -0.028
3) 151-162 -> 0.040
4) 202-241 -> 0.043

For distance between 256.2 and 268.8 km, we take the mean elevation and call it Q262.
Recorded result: 35.1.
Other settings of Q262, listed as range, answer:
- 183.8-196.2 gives 36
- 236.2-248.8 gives 34.4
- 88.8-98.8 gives 42.1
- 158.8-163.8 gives 36.7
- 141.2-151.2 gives 40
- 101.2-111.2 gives 42.3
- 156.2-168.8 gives 36.4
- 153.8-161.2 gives 37.6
